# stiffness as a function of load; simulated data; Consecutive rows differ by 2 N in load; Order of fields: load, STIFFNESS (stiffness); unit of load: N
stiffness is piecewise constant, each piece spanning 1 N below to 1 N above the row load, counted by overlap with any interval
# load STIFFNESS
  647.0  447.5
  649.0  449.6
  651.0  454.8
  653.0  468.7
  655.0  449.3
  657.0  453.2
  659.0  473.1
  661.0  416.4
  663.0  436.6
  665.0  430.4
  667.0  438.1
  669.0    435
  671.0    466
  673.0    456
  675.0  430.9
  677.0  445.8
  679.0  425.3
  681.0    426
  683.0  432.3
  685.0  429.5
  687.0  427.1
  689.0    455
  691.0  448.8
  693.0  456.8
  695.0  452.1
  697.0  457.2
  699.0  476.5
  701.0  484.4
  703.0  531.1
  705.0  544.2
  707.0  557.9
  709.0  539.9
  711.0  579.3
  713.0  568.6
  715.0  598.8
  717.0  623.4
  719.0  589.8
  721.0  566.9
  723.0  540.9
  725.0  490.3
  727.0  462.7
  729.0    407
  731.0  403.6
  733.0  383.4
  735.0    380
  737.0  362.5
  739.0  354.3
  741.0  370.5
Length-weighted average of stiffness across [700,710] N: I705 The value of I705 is 532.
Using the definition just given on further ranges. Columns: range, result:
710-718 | 593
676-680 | 436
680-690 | 434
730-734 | 394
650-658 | 456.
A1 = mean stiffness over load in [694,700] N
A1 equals 462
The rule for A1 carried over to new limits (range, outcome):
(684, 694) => 443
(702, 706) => 538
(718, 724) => 566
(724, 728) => 476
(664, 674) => 445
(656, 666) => 442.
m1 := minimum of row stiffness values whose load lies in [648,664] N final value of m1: 416.4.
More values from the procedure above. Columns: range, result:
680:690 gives 426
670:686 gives 425.3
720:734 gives 383.4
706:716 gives 539.9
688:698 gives 448.8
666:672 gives 435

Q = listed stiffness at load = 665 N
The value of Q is 430.4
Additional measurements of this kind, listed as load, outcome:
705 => 544.2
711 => 579.3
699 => 476.5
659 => 473.1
